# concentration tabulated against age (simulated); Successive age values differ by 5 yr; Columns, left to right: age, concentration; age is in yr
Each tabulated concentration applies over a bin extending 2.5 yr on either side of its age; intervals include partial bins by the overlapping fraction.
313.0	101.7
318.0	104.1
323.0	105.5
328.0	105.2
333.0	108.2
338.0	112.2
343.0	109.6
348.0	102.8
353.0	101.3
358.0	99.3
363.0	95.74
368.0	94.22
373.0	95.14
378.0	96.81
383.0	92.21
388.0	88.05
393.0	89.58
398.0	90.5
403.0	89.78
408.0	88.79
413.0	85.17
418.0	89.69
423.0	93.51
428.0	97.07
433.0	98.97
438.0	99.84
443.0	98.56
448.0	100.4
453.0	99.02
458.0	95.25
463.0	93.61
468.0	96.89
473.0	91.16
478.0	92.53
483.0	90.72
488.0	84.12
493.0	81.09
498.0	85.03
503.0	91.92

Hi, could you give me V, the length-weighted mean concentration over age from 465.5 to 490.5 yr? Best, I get 91.1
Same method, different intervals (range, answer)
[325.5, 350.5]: 108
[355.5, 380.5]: 96.2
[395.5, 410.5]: 89.7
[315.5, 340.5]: 107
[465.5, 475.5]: 94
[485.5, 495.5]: 82.6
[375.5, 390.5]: 92.4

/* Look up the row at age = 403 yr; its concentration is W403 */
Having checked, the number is 89.78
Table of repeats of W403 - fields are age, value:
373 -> 95.14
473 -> 91.16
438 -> 99.84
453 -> 99.02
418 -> 89.69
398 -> 90.5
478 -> 92.53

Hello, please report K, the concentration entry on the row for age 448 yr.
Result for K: 100.4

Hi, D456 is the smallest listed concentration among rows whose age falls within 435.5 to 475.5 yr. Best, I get 91.16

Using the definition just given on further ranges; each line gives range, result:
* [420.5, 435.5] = 93.51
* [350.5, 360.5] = 99.3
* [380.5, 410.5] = 88.05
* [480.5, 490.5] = 84.12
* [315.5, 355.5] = 101.3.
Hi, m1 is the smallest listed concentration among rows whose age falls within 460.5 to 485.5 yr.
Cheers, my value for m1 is 90.72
